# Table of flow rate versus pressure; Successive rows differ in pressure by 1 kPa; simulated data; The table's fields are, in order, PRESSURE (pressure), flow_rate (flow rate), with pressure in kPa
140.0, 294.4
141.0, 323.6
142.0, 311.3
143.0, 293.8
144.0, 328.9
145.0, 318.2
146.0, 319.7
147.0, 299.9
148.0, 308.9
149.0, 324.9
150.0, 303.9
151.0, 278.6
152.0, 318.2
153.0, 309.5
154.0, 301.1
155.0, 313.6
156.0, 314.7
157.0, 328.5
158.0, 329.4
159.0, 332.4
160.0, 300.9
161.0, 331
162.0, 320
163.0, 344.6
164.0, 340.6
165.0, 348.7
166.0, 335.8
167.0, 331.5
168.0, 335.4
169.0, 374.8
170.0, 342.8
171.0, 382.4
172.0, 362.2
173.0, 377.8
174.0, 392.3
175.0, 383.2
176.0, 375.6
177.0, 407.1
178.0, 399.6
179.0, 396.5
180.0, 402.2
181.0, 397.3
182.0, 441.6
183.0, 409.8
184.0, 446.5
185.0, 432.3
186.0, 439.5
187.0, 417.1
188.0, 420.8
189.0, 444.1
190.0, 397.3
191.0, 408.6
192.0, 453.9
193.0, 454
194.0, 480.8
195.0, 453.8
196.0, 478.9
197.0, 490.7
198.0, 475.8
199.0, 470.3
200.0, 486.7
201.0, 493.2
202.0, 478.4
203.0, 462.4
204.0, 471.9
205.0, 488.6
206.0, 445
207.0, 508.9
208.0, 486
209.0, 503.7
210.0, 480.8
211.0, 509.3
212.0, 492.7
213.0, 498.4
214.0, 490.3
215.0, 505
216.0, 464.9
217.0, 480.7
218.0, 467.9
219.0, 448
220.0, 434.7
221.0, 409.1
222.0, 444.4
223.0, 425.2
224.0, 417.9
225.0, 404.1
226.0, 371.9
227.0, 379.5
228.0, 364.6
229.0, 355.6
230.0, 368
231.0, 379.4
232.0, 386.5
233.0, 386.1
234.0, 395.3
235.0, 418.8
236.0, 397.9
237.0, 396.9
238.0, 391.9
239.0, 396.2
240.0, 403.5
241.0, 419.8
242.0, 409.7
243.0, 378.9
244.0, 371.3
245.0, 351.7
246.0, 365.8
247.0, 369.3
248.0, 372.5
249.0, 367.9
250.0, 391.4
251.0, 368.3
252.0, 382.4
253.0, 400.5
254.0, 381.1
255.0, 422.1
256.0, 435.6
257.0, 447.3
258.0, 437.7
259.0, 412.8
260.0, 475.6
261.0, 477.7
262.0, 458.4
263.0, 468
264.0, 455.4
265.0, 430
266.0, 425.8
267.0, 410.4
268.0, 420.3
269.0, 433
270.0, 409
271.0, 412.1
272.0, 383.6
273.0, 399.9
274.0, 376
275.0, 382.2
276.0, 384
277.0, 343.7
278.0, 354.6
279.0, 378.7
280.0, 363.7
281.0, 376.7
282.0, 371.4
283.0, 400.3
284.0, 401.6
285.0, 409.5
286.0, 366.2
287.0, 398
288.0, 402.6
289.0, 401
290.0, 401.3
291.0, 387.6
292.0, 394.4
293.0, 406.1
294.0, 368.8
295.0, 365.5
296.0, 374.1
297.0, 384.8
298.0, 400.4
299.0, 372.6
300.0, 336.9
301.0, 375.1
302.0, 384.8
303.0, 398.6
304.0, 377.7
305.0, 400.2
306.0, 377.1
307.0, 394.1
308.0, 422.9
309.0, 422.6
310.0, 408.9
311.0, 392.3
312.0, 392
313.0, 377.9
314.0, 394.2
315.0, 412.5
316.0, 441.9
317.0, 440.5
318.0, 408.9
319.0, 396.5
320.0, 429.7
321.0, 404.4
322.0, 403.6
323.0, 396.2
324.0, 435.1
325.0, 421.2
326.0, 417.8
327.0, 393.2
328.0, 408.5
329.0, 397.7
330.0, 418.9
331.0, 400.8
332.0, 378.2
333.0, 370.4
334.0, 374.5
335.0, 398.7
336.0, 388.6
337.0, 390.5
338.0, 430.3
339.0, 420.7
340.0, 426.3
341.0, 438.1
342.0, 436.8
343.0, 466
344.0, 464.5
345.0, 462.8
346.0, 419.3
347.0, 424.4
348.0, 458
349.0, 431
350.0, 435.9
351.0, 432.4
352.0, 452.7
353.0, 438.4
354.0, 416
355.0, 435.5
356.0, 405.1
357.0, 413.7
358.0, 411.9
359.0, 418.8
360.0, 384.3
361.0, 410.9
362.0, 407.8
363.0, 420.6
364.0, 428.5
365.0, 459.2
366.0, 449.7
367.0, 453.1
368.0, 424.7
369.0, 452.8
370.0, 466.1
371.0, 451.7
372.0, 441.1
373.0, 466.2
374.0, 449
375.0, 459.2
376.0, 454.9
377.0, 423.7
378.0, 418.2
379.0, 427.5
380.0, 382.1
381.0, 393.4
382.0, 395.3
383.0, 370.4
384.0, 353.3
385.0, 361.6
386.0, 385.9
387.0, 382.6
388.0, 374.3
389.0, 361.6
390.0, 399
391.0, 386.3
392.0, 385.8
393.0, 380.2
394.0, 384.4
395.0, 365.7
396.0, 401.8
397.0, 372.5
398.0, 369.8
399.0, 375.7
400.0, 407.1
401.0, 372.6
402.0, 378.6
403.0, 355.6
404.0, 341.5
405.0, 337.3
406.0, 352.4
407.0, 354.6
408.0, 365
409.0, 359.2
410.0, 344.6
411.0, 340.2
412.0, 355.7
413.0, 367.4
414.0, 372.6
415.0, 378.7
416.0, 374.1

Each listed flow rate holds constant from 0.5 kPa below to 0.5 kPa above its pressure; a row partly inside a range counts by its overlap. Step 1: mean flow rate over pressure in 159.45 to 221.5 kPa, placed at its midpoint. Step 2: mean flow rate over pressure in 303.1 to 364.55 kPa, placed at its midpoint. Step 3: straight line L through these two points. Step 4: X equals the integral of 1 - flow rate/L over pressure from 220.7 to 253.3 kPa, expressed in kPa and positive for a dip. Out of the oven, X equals 2.64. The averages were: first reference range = 427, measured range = 389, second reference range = 414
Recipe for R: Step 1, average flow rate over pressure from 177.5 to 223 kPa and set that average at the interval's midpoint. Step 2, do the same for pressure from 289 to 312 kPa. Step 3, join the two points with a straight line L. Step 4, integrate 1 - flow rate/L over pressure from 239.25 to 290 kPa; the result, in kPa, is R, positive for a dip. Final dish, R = 1.4 kPa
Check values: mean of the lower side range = 457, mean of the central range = 401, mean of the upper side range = 389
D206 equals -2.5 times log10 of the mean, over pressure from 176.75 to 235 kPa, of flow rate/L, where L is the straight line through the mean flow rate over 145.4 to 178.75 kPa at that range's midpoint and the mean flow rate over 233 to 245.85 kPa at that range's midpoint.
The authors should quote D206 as -0.194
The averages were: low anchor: 339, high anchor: 393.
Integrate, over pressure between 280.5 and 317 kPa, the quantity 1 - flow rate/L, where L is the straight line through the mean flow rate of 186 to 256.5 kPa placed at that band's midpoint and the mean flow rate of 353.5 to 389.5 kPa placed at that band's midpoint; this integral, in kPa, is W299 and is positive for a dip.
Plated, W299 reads 2.6 kPa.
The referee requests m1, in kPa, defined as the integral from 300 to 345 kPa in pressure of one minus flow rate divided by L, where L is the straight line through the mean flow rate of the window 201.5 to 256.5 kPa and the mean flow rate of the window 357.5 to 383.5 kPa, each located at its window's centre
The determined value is 1.9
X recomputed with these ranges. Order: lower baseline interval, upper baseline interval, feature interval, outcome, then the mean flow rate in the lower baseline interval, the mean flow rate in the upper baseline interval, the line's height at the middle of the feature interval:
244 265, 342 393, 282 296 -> 0.79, 412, 421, 414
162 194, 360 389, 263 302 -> 1.43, 394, 419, 407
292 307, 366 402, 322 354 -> -2.29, 381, 405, 392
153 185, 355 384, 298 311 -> 0.48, 362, 425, 405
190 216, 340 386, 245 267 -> 2.18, 477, 428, 461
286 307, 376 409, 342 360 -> -2.41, 385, 379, 382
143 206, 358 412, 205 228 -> -4.07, 385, 397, 388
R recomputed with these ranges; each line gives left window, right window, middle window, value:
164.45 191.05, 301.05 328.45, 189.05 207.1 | -3.2 kPa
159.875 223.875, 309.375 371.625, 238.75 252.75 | 1.4 kPa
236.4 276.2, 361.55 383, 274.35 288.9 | 1.1 kPa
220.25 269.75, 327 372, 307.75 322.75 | 0.3 kPa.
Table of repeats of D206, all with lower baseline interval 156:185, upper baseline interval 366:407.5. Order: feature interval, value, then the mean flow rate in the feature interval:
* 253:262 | -0.150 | 435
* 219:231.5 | -0.066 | 398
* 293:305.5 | 0.016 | 379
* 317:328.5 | -0.063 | 412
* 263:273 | -0.110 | 421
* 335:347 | -0.102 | 430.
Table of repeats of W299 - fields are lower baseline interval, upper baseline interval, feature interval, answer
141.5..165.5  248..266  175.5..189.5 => -2.79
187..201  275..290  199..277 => -0.89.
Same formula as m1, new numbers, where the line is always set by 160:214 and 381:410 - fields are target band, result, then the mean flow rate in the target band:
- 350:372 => -2.87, 431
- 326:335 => -0.14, 394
